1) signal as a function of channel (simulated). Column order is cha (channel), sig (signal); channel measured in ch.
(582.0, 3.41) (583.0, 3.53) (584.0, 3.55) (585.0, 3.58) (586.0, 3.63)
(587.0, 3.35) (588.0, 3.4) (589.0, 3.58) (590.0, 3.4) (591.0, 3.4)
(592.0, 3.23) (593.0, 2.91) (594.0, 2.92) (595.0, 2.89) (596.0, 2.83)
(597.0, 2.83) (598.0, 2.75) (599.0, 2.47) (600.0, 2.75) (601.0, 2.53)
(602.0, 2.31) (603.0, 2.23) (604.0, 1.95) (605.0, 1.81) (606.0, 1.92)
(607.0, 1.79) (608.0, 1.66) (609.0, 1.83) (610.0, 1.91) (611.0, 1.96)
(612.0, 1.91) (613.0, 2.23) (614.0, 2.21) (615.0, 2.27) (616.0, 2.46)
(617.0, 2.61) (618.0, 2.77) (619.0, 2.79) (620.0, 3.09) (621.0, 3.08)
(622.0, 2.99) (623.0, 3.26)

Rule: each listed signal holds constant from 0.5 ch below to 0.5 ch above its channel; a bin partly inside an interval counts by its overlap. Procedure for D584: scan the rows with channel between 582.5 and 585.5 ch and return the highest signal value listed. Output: 3.58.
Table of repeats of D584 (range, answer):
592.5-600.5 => 2.92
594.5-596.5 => 2.89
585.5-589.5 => 3.63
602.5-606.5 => 2.23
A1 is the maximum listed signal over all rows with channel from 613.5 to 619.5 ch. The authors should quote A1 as 2.79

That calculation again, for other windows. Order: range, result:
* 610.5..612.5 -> 1.96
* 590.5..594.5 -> 3.4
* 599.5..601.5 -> 2.75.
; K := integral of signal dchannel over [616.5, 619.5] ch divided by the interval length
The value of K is 2.72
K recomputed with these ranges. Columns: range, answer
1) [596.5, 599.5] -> 2.68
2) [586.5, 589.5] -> 3.44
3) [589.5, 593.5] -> 3.24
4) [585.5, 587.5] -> 3.49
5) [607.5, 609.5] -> 1.75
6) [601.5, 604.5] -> 2.16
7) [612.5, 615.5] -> 2.24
